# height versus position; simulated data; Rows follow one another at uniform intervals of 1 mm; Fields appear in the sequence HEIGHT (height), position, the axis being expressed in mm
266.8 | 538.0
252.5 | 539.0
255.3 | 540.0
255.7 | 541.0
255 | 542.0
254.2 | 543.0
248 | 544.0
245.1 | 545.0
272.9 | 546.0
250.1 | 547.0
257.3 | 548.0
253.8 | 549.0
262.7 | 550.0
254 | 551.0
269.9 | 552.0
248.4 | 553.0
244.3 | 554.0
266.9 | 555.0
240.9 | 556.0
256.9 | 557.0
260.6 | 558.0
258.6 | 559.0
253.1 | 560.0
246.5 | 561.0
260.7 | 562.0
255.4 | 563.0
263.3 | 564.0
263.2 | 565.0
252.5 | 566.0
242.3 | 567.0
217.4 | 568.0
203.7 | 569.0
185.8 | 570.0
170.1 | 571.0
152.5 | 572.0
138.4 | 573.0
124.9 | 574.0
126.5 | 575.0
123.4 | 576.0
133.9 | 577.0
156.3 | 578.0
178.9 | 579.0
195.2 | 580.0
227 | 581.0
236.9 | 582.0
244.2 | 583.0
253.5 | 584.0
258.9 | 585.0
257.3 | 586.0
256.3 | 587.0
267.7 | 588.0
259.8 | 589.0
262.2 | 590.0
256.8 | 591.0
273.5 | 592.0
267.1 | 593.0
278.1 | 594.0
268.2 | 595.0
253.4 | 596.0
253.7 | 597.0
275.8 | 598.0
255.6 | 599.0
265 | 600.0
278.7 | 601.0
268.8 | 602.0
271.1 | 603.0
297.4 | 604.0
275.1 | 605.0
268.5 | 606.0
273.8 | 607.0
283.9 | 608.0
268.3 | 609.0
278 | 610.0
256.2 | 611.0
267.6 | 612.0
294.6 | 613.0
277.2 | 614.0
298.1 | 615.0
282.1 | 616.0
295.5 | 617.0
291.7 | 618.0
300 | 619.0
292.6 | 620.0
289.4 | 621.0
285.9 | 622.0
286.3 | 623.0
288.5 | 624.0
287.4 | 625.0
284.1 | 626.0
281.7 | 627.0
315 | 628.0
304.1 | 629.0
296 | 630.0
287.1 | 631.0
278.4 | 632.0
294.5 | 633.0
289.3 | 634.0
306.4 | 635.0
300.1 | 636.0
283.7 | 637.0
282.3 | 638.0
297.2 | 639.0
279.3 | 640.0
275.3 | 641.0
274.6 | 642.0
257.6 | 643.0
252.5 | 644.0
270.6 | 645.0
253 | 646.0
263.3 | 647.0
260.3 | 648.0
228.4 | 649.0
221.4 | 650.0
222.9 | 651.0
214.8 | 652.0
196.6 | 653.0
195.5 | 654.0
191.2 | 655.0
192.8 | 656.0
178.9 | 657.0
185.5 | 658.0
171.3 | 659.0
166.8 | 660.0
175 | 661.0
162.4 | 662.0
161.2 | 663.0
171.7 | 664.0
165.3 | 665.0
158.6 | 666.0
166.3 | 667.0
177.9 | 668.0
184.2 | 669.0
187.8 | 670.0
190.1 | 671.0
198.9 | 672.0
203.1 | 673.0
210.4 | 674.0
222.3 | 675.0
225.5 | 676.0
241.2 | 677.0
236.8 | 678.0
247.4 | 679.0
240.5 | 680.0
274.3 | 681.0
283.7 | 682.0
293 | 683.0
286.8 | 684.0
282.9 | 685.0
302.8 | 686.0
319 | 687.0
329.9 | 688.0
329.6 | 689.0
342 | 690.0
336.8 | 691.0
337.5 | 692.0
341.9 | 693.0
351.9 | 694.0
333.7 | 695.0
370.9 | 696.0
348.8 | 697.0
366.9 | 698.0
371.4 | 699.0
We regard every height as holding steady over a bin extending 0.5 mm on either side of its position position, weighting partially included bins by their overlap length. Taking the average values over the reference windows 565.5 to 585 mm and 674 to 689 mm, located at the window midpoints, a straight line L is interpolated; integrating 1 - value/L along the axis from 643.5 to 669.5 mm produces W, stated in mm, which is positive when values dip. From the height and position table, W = 5.3 mm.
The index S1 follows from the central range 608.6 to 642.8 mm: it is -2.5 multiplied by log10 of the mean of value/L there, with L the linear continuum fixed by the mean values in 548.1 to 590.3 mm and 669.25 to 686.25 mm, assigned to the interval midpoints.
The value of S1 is -0.22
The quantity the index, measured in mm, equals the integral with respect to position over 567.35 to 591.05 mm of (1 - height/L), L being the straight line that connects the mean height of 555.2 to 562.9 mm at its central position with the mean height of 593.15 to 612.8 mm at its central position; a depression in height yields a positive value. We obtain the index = 5.4 mm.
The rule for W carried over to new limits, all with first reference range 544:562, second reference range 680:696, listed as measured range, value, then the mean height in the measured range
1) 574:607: 3.9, 241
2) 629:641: 0.1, 290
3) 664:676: 4.6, 189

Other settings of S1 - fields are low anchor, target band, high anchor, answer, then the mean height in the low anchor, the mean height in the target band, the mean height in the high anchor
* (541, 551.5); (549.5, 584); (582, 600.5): 0.18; 255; 219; 261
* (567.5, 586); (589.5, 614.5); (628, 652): -0.22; 187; 271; 273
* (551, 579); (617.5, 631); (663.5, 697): -0.22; 215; 292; 260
